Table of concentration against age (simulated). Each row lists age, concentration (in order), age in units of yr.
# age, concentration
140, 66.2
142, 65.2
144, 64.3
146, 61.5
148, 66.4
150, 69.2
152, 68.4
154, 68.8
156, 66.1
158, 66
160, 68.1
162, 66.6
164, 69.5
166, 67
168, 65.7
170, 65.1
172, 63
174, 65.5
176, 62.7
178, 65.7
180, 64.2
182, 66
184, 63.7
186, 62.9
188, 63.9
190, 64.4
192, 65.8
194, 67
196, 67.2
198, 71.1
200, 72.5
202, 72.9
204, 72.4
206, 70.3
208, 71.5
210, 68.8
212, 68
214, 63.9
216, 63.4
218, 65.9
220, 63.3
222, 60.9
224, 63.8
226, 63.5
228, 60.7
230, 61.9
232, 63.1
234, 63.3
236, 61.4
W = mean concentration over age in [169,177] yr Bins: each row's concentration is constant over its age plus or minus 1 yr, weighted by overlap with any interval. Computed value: 64.1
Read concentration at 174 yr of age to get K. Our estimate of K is 65.5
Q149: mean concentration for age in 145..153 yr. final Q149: 66.4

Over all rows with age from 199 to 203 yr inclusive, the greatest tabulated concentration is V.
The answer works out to 72.9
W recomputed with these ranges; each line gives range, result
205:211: 70.2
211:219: 65.3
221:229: 62.2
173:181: 64.5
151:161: 67.5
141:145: 64.8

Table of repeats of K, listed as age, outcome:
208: 71.5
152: 68.4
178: 65.7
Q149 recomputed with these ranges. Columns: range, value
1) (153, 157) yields 67.4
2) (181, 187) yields 64.2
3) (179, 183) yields 65.1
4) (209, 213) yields 68.4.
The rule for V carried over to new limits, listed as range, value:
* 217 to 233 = 65.9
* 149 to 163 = 69.2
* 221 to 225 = 63.8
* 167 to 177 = 65.7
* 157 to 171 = 69.5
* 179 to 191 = 66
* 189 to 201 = 72.5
